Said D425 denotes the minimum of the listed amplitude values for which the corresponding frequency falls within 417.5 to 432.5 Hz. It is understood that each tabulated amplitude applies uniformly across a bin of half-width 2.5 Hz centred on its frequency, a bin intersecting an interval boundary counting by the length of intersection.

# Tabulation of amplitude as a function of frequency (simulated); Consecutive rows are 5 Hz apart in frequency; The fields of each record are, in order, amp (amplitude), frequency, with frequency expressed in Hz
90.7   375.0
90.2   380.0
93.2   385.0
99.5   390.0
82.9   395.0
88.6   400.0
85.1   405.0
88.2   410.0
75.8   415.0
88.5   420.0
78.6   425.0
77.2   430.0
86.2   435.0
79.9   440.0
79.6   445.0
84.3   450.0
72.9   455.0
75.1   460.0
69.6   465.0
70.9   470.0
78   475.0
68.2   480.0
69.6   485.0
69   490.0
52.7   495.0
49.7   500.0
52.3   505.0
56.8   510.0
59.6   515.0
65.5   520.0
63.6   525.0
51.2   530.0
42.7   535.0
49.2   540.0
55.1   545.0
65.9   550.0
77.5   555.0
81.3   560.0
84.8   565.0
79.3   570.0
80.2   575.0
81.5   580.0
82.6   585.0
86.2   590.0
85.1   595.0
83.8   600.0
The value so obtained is 77.2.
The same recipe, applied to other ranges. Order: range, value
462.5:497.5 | 52.7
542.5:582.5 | 55.1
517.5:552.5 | 42.7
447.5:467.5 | 69.6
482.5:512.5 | 49.7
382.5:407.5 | 82.9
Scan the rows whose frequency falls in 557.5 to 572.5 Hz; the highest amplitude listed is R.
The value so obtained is 84.8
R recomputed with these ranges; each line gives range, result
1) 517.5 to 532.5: 65.5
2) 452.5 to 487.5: 78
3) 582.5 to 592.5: 86.2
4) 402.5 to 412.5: 88.2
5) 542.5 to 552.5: 65.9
